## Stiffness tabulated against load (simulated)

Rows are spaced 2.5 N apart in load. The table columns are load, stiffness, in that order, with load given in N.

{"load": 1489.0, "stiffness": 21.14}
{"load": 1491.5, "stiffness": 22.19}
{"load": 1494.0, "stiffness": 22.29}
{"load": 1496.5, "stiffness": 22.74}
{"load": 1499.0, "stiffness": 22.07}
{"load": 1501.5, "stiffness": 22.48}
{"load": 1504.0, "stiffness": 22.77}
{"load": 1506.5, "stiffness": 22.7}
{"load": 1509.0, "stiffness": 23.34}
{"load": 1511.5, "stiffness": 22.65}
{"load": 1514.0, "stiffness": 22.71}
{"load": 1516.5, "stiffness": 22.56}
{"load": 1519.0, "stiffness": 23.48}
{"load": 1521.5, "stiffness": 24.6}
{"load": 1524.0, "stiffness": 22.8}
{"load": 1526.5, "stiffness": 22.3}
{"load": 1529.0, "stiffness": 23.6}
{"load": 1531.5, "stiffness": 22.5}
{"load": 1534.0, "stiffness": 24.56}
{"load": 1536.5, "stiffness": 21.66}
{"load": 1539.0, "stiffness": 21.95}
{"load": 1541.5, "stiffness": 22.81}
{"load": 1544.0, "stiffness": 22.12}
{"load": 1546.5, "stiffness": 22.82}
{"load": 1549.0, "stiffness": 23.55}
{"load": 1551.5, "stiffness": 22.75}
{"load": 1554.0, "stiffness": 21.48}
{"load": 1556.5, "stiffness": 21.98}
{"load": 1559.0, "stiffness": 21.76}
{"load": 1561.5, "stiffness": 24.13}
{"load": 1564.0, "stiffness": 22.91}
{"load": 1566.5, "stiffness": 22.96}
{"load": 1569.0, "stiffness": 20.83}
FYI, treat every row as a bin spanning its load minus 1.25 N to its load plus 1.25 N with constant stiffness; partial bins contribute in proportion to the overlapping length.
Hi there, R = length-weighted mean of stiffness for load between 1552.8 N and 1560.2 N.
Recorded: 21.7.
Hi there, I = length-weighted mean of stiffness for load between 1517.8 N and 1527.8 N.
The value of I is 23.3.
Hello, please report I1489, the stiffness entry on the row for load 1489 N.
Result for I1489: 21.14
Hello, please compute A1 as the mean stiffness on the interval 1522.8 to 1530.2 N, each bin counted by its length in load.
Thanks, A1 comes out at 22.9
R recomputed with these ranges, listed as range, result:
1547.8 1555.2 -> 22.6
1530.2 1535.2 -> 23.5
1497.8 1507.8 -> 22.5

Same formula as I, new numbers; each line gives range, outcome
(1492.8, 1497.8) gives 22.5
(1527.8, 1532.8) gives 23.1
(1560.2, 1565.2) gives 23.5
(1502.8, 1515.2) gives 22.8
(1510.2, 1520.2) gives 22.8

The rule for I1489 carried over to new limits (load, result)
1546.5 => 22.82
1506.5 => 22.7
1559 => 21.76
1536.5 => 21.66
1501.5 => 22.48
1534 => 24.56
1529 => 23.6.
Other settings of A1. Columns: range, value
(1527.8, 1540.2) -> 22.9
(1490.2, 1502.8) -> 22.4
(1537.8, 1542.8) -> 22.4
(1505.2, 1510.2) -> 23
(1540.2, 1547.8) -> 22.6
